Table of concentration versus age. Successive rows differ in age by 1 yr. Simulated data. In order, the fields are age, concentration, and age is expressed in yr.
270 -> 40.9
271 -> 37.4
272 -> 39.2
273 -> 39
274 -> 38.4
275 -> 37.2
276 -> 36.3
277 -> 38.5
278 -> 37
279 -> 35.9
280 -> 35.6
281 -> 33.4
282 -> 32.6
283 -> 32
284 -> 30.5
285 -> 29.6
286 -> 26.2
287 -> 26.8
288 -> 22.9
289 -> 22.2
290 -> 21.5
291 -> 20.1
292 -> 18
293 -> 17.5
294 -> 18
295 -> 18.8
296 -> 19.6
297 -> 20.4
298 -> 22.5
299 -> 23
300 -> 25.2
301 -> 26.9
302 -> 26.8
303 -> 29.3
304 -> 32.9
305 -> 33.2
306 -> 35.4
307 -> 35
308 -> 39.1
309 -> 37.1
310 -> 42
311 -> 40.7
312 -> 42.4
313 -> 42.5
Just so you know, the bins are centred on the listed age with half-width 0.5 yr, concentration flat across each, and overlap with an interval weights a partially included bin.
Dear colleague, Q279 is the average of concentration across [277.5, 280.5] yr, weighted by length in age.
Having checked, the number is 36.2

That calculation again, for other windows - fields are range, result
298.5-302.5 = 25.5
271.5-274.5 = 38.9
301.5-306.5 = 31.5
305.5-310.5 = 37.7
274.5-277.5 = 37.3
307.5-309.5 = 38.1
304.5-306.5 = 34.3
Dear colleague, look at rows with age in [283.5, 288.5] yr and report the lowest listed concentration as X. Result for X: 22.9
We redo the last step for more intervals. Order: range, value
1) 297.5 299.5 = 22.5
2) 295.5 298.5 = 19.6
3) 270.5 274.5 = 37.4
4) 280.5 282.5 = 32.6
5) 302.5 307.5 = 29.3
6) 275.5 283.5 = 32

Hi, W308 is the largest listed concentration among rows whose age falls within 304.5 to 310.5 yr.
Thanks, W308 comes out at 42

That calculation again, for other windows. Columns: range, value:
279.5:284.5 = 35.6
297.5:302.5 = 26.9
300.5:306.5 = 35.4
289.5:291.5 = 21.5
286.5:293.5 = 26.8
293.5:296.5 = 19.6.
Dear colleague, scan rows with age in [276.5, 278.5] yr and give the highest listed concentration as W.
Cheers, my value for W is 38.5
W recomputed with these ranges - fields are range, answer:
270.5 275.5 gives 39.2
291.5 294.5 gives 18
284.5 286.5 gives 29.6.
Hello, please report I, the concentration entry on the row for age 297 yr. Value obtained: 20.4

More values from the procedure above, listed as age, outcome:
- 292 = 18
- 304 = 32.9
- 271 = 37.4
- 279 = 35.9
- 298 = 22.5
